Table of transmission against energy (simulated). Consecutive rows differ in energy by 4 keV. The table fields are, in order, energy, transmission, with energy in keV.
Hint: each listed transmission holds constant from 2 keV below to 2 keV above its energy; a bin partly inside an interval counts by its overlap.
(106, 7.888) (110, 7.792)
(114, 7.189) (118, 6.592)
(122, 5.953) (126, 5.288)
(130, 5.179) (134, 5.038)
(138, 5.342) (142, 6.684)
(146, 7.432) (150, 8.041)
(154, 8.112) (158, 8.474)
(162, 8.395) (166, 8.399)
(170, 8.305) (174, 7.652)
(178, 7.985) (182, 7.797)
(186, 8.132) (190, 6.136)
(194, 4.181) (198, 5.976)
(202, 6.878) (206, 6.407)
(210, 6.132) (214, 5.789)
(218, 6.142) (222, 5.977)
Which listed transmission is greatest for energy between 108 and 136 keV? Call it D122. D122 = 7.792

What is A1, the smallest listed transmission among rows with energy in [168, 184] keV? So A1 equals 7.652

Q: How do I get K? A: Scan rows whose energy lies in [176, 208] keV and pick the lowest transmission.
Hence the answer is 4.181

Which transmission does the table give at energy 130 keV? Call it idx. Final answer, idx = 5.179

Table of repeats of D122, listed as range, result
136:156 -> 8.112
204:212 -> 6.407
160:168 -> 8.399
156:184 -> 8.474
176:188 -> 8.132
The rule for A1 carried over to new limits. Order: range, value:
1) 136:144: 5.342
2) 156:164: 8.395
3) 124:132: 5.179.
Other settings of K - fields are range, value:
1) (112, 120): 6.592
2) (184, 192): 6.136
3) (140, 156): 6.684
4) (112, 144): 5.038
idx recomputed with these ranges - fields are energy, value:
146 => 7.432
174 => 7.652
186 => 8.132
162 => 8.395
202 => 6.878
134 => 5.038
